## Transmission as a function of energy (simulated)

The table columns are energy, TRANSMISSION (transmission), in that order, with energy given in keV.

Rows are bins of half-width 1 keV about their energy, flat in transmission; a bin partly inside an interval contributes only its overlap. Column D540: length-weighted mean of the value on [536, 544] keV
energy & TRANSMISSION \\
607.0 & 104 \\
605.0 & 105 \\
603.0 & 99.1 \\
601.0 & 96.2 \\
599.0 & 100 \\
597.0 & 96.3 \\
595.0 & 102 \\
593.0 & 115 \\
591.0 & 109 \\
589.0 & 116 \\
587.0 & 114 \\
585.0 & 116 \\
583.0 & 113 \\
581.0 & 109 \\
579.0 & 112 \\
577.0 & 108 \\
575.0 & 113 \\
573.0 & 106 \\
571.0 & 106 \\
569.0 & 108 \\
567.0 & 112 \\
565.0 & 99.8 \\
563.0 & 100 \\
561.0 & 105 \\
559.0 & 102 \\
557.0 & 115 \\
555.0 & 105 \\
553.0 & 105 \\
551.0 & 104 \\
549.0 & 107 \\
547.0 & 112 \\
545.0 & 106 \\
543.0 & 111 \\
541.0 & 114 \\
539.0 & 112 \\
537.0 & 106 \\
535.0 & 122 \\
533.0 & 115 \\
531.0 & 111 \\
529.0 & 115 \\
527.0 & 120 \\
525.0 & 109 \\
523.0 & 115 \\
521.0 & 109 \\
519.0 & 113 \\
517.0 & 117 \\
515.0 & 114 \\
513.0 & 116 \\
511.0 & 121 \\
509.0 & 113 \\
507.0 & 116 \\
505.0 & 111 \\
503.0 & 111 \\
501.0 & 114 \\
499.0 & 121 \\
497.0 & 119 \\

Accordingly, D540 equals 111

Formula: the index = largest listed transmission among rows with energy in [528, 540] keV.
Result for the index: 122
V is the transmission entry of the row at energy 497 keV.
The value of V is 119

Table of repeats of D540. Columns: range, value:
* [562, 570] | 105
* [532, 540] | 114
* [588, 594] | 113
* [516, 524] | 114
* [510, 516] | 117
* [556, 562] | 107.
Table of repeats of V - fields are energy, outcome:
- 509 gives 113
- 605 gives 105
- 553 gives 105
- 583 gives 113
